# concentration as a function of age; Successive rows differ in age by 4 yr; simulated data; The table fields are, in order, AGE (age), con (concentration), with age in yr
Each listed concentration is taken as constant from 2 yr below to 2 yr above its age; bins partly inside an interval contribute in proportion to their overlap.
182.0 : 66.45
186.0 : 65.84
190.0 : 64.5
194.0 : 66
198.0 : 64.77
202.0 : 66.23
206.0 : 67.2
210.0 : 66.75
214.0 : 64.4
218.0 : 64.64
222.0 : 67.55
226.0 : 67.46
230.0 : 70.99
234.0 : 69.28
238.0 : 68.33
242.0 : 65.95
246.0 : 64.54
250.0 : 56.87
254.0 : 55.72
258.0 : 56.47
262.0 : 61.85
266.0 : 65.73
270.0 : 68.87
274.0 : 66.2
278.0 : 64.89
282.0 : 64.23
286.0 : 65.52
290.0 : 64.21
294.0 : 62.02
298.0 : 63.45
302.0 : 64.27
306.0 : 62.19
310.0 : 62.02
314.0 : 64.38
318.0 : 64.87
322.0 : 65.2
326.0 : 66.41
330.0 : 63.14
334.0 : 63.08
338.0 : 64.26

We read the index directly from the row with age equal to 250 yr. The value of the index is 56.87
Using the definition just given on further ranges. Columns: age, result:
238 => 68.33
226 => 67.46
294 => 62.02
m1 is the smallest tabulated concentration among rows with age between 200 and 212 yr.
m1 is 66.23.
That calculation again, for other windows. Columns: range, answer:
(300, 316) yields 62.02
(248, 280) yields 55.72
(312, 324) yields 64.38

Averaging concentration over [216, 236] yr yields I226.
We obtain 68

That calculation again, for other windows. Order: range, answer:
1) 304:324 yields 63.7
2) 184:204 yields 65.5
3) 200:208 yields 66.7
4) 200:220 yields 65.8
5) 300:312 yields 62.8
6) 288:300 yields 63.2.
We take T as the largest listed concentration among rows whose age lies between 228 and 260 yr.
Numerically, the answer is 70.99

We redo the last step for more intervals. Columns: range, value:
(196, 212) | 67.2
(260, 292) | 68.87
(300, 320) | 64.87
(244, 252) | 64.54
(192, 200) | 66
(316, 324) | 65.2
